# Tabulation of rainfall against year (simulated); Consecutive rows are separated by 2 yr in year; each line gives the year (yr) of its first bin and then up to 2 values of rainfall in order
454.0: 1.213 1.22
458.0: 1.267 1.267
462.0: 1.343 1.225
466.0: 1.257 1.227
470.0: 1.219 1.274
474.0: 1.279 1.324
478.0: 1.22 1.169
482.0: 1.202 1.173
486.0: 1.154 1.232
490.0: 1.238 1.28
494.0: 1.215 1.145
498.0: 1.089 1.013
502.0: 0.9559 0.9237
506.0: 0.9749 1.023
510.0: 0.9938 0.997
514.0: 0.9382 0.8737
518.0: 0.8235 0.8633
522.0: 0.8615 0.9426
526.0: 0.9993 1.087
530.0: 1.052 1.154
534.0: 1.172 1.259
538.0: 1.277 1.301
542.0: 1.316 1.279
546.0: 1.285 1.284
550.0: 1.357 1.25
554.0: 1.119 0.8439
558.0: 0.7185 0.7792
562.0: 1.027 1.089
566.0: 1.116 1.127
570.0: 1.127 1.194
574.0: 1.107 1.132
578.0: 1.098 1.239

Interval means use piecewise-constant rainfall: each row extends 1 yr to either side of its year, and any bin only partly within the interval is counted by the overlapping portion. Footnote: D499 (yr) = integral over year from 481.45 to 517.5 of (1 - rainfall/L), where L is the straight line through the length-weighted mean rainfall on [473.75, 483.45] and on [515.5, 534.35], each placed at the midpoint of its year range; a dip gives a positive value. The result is 1.5 yr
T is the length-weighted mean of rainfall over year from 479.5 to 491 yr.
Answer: 1.2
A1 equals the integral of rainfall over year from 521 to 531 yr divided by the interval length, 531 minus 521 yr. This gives 0.988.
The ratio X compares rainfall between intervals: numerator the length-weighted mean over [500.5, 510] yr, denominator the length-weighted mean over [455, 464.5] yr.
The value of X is 0.77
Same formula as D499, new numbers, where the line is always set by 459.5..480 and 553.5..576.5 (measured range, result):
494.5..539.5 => 4.6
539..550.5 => -2.4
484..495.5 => -0.1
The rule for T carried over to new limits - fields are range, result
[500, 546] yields 1.05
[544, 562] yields 1.09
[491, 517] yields 1.03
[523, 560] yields 1.14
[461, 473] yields 1.26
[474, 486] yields 1.22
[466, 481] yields 1.25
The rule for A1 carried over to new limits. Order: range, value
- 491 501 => 1.15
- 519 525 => 0.889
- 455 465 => 1.26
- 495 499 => 1.12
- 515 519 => 0.849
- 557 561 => 0.749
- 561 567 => 1.08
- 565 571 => 1.12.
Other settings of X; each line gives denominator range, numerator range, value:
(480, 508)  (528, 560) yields 1.04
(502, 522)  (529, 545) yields 1.32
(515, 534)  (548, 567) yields 1.08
